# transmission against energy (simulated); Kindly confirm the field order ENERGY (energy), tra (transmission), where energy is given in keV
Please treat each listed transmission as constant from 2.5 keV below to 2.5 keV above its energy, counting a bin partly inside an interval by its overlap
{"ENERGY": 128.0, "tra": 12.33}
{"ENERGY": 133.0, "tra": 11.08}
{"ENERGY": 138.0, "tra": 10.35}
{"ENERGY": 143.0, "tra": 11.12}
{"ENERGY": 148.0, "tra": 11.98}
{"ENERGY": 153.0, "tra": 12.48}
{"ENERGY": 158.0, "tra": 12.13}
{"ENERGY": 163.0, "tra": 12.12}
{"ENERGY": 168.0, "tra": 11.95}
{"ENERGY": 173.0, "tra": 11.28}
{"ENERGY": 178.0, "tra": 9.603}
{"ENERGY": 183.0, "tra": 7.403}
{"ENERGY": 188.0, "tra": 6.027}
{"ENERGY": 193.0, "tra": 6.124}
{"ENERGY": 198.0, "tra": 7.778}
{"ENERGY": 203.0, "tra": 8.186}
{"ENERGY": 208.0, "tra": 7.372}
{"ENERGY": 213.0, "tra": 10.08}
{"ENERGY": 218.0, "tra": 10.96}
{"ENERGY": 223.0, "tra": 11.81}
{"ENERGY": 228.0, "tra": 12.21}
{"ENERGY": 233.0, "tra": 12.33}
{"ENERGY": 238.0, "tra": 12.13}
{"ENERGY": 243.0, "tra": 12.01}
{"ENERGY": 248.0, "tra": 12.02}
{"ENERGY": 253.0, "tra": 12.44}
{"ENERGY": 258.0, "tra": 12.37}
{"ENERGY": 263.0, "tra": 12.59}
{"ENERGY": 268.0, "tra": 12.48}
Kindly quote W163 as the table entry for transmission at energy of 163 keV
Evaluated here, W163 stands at 12.12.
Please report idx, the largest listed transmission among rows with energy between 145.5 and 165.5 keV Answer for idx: 12.48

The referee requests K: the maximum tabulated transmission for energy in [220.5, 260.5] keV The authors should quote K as 12.44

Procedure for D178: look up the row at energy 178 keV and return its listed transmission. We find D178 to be 9.603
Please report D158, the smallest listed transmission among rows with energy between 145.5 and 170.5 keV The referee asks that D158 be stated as 11.95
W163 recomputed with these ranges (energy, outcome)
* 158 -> 12.13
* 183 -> 7.403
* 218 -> 10.96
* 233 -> 12.33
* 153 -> 12.48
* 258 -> 12.37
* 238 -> 12.13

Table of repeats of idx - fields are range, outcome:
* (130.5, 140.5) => 11.08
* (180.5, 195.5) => 7.403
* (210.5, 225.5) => 11.81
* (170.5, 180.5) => 11.28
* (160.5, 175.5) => 12.12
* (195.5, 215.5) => 10.08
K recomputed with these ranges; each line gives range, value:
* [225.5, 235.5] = 12.33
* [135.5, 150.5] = 11.98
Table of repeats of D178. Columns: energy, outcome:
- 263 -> 12.59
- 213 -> 10.08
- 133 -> 11.08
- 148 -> 11.98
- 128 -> 12.33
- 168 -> 11.95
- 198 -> 7.778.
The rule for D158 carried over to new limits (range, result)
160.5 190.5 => 6.027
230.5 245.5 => 12.01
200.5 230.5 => 7.372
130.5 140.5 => 10.35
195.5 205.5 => 7.778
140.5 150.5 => 11.12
